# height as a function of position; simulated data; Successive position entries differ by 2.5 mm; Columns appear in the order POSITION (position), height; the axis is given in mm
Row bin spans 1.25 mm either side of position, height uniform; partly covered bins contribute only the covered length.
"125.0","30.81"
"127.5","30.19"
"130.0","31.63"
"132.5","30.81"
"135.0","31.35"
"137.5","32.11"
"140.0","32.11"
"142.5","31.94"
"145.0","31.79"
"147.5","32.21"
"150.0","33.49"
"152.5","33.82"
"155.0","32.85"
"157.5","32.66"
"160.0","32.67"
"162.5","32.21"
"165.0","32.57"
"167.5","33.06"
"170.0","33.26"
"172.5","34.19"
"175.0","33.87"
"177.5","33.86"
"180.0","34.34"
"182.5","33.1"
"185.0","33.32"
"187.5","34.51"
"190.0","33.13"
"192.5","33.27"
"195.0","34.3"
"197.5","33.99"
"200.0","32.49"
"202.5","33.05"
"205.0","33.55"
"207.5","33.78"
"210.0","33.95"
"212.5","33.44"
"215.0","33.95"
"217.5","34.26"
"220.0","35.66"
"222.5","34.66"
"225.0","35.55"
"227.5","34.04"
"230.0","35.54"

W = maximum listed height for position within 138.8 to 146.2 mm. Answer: 32.11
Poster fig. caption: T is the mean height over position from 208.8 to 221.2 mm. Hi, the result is 34.2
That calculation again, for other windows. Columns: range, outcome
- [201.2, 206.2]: 33.3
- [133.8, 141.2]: 31.9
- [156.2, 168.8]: 32.6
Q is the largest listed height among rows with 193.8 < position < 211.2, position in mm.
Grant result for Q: 34.3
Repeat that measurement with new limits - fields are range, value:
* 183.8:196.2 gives 34.51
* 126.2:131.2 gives 31.63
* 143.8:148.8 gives 32.21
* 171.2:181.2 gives 34.34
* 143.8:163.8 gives 33.82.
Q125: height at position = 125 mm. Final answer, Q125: 30.81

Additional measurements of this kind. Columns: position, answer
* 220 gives 35.66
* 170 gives 33.26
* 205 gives 33.55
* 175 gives 33.87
